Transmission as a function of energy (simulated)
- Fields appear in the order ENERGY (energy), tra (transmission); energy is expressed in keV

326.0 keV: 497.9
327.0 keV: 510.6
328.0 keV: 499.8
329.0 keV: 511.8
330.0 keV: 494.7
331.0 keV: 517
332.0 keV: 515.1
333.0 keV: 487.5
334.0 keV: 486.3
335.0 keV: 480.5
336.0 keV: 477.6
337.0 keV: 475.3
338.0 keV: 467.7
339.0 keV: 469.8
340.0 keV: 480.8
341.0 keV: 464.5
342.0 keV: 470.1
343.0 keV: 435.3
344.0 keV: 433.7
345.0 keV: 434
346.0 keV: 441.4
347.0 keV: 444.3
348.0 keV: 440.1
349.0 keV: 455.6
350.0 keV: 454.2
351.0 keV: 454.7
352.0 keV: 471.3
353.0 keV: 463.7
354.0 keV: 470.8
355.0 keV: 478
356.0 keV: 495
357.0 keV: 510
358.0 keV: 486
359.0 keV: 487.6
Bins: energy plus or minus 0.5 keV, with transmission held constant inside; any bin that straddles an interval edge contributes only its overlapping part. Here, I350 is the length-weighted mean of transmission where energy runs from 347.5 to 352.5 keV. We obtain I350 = 455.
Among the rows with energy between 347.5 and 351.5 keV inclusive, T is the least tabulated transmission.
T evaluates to 440.1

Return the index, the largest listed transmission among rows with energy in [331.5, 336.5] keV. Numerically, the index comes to 515.1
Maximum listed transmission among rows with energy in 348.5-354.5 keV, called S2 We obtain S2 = 471.3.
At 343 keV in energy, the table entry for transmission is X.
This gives 435.3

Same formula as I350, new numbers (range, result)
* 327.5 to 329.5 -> 506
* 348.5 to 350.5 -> 455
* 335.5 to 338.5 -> 474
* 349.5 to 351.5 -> 454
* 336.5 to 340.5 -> 473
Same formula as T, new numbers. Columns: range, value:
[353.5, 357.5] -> 470.8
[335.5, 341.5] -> 464.5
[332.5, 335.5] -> 480.5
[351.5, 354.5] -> 463.7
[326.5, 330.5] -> 494.7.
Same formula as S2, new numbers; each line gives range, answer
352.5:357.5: 510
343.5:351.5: 455.6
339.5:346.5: 480.8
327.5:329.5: 511.8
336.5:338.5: 475.3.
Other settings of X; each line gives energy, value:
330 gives 494.7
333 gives 487.5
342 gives 470.1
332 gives 515.1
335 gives 480.5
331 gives 517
